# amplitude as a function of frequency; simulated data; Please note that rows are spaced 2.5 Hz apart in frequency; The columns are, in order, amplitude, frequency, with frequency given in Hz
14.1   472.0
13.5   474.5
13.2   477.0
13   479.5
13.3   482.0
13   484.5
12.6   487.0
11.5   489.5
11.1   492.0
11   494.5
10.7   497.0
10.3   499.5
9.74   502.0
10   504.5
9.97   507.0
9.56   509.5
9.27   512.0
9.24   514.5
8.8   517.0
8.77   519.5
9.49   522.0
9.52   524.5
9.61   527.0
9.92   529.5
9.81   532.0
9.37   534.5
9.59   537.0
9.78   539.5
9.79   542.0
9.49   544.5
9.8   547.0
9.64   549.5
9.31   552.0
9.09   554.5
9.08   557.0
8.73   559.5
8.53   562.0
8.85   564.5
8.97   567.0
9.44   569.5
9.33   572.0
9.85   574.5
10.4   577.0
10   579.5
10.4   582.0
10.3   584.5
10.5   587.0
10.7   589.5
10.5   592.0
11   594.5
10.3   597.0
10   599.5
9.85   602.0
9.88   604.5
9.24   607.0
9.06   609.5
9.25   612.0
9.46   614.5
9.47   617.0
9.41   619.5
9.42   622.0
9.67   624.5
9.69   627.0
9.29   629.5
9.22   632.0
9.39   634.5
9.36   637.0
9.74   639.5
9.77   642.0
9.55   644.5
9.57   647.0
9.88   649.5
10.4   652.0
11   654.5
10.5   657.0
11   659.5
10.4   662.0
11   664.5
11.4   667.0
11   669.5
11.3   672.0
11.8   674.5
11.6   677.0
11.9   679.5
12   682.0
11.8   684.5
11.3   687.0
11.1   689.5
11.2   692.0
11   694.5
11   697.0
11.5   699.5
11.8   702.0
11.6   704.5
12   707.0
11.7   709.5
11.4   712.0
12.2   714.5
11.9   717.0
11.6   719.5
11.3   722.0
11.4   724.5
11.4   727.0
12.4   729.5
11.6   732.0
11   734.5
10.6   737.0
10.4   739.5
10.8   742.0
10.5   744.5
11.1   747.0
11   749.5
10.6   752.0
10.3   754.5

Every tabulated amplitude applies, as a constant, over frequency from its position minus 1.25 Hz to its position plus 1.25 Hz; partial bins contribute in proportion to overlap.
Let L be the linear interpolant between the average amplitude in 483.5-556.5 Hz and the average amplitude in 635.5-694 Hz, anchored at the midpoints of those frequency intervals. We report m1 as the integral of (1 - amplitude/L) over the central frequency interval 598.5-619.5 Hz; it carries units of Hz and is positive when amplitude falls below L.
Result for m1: 1.9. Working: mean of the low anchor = 9.97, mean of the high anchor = 10.8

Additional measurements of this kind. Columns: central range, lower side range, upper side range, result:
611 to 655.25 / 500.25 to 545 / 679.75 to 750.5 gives 4.1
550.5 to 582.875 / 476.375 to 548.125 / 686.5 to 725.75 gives 4.0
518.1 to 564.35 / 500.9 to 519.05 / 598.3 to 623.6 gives 0.5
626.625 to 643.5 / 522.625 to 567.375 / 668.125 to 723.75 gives 1.9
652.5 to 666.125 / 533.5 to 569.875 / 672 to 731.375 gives 0.2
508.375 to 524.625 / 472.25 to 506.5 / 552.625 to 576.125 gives 2.4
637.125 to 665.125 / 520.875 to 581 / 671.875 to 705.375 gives 1.9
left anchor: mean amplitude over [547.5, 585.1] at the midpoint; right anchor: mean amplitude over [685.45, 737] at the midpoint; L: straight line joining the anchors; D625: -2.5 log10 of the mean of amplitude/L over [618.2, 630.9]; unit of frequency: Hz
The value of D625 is 0.09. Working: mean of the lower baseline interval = 9.45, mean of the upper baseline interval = 11.5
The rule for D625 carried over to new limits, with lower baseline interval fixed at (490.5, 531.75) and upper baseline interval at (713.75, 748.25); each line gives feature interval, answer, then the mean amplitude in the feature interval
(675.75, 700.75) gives -0.042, 11.4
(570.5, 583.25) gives 0.030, 9.99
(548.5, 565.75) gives 0.125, 9.02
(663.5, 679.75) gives -0.050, 11.4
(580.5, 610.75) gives 0.025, 10.1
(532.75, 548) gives 0.042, 9.64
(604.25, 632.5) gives 0.123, 9.41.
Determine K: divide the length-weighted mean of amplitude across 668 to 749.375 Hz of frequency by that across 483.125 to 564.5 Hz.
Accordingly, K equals 1.16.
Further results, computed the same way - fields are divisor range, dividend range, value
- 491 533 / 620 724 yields 1.10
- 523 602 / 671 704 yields 1.18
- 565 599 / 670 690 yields 1.15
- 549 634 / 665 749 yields 1.18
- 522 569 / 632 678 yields 1.11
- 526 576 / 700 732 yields 1.25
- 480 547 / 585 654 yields 0.96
